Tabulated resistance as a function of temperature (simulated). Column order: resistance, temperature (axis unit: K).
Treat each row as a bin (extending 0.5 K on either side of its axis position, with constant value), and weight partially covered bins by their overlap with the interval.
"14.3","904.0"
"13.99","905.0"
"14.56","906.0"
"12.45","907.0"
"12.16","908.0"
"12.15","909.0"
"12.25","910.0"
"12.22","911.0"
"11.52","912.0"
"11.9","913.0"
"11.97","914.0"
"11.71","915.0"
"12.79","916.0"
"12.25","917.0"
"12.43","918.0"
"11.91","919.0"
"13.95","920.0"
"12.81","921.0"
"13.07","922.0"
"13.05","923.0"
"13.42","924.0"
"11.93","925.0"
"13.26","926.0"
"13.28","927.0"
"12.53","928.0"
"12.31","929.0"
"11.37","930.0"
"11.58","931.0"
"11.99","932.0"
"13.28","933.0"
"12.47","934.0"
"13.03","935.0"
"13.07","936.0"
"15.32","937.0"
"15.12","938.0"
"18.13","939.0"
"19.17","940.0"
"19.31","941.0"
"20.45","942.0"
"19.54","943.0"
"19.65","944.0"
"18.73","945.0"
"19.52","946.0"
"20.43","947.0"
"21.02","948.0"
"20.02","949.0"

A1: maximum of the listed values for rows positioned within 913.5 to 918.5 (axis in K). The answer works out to 12.79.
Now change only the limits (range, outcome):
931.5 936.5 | 13.28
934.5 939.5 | 18.13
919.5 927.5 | 13.95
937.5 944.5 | 20.45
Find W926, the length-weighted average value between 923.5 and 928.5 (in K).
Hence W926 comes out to 12.9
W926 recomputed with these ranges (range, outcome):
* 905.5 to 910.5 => 12.7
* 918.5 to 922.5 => 12.9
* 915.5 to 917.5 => 12.5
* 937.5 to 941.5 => 17.9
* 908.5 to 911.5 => 12.2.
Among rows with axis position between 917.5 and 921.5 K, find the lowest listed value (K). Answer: 11.91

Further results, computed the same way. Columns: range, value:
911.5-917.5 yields 11.52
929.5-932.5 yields 11.37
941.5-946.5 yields 18.73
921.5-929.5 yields 11.93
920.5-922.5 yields 12.81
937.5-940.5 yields 15.12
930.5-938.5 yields 11.58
